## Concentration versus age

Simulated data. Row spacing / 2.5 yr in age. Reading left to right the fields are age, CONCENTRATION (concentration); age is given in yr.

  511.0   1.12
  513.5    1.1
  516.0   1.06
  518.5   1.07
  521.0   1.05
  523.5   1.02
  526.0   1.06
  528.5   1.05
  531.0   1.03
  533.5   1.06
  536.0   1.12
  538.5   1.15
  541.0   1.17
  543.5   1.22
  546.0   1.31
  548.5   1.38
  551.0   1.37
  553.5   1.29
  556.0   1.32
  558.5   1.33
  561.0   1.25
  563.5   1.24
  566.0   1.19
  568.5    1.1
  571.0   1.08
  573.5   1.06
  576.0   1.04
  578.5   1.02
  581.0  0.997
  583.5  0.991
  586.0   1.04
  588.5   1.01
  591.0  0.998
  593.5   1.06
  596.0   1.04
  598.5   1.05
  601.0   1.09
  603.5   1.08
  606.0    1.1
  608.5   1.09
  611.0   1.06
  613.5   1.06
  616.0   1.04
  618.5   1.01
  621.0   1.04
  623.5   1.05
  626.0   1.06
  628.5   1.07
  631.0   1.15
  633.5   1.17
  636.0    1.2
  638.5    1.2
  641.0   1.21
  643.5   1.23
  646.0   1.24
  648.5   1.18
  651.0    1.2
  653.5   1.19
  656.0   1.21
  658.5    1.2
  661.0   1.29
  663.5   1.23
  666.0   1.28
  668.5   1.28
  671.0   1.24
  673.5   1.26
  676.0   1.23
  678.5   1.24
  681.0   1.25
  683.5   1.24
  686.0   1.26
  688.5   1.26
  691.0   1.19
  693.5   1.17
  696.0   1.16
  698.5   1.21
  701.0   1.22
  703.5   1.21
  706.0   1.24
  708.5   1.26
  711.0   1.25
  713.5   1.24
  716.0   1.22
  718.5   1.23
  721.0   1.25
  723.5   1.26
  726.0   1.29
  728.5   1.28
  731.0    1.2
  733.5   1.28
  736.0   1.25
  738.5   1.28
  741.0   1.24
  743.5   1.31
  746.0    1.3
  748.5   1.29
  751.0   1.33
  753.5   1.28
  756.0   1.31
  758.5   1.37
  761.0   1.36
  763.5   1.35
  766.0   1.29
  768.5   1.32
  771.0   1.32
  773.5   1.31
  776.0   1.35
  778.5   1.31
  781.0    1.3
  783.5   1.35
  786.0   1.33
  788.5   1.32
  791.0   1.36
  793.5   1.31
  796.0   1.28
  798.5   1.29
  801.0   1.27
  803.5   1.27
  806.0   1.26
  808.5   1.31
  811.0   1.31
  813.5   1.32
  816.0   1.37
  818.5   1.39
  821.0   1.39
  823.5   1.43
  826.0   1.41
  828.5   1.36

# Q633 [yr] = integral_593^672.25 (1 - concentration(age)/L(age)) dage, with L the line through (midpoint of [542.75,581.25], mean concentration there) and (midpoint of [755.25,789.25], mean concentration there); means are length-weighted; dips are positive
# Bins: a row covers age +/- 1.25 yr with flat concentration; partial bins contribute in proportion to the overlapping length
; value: 6.5 yr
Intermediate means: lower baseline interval 1.2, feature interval 1.14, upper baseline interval 1.33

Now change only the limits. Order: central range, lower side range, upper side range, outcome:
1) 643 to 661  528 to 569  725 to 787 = 0.7 yr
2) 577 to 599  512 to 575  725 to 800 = 3.1 yr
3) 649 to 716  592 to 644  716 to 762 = -2.0 yr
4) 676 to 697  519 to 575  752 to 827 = 0.7 yr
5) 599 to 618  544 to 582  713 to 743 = 2.3 yr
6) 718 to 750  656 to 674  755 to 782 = 0.8 yr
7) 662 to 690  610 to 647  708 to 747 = -1.6 yr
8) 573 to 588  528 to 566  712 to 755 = 2.5 yr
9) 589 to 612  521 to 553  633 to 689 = 2.6 yr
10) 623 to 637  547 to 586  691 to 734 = 0.9 yr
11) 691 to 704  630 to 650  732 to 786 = 0.6 yr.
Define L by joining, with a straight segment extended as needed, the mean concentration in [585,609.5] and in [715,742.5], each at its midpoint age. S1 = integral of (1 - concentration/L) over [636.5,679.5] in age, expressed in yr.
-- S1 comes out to -3.1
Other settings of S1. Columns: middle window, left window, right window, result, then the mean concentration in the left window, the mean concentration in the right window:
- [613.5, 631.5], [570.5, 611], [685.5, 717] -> 0.67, 1.05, 1.22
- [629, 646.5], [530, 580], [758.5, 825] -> 0.61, 1.19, 1.33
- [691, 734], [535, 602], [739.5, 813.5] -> 0.97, 1.15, 1.31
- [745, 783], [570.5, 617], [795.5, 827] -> -1.51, 1.05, 1.33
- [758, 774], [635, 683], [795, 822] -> -0.50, 1.23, 1.31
